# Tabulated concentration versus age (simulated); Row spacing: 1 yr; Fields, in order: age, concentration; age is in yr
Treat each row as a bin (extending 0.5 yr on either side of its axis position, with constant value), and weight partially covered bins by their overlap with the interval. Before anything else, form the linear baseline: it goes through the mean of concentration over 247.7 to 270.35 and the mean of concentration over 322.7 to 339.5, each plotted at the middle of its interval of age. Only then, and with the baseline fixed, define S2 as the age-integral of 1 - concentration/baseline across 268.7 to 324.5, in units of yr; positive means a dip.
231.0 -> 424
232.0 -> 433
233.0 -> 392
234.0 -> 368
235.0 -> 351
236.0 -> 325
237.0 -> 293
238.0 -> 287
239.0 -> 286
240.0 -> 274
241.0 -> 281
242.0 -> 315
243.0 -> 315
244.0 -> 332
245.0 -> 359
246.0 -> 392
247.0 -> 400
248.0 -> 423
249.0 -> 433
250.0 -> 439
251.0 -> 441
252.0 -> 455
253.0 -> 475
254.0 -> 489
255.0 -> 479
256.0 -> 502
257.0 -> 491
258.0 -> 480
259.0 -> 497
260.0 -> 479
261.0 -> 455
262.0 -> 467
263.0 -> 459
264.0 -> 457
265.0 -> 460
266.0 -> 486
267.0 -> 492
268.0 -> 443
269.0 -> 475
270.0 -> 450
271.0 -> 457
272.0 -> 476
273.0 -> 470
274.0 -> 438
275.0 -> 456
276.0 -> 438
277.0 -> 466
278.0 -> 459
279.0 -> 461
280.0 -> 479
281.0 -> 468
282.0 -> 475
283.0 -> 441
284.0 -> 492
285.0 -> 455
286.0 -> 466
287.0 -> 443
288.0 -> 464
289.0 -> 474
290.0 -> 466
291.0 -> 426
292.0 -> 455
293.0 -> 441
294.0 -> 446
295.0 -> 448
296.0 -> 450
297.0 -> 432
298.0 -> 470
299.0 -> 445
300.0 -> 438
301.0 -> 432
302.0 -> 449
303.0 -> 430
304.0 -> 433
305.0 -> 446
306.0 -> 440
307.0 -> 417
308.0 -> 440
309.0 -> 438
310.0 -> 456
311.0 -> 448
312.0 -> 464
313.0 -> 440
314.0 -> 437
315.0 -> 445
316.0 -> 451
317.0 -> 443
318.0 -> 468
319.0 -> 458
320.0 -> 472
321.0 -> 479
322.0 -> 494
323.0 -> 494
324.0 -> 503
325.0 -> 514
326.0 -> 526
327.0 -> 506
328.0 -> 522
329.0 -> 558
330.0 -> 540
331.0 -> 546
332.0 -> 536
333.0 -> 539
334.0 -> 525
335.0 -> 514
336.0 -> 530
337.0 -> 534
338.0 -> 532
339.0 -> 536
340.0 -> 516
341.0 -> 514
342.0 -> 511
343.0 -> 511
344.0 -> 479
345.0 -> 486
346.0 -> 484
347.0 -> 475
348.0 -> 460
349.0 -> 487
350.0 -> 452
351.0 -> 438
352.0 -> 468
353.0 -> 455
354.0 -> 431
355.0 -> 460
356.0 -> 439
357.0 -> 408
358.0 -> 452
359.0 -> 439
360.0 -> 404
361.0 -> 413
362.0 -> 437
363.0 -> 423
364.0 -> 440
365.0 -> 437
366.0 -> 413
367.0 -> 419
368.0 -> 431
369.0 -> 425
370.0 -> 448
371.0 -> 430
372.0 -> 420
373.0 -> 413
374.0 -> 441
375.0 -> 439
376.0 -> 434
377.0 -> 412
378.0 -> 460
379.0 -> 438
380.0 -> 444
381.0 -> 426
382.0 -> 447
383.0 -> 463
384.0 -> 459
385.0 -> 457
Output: 4.8 yr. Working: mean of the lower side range 467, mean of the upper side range 527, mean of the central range 455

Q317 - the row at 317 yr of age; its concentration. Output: 443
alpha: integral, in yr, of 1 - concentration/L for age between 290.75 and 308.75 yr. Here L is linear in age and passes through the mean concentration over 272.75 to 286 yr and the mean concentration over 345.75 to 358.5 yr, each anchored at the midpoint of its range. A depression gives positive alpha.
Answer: 0.71 yr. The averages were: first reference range 461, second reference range 454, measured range 441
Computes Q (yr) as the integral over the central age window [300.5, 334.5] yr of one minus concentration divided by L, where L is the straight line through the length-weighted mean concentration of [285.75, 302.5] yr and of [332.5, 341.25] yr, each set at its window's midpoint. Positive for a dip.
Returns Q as 1.1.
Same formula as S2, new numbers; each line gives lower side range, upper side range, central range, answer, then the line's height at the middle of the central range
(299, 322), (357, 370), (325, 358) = -4.6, 436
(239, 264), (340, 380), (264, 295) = -2.4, 427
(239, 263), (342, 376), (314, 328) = -1.5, 436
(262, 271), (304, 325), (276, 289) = 0.0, 462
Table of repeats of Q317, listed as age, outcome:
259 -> 497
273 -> 470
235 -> 351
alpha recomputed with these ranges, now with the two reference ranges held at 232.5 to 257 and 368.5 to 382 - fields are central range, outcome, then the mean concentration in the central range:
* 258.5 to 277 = -3.5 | 464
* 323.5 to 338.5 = -4.1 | 528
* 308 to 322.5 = -1.6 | 456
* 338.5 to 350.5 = -2.0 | 493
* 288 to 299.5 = -1.4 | 451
